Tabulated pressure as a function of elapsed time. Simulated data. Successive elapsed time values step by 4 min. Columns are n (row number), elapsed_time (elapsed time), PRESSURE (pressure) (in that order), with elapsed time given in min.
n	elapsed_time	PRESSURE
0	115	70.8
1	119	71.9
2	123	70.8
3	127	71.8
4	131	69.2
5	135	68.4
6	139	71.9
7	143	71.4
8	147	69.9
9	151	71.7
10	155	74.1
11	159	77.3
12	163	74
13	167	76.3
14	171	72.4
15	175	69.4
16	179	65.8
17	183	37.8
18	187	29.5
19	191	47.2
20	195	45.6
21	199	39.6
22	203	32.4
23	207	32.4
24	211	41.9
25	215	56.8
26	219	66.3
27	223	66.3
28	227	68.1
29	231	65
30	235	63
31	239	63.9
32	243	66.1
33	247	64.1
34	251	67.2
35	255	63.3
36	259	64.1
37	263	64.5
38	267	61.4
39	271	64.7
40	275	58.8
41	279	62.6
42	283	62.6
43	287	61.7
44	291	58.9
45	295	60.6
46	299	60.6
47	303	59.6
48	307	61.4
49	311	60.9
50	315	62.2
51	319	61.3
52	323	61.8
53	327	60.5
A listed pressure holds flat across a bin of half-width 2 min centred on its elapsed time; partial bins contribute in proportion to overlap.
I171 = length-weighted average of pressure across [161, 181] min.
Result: 71.6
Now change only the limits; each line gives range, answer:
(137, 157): 71.8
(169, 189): 55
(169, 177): 70.9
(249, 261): 64.9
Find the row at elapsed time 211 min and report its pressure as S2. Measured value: 41.9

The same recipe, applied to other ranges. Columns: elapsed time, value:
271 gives 64.7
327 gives 60.5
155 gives 74.1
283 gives 62.6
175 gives 69.4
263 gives 64.5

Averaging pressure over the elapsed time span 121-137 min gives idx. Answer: 70.1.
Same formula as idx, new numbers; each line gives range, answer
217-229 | 66.9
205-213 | 37.1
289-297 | 59.8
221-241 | 65.3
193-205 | 39.2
